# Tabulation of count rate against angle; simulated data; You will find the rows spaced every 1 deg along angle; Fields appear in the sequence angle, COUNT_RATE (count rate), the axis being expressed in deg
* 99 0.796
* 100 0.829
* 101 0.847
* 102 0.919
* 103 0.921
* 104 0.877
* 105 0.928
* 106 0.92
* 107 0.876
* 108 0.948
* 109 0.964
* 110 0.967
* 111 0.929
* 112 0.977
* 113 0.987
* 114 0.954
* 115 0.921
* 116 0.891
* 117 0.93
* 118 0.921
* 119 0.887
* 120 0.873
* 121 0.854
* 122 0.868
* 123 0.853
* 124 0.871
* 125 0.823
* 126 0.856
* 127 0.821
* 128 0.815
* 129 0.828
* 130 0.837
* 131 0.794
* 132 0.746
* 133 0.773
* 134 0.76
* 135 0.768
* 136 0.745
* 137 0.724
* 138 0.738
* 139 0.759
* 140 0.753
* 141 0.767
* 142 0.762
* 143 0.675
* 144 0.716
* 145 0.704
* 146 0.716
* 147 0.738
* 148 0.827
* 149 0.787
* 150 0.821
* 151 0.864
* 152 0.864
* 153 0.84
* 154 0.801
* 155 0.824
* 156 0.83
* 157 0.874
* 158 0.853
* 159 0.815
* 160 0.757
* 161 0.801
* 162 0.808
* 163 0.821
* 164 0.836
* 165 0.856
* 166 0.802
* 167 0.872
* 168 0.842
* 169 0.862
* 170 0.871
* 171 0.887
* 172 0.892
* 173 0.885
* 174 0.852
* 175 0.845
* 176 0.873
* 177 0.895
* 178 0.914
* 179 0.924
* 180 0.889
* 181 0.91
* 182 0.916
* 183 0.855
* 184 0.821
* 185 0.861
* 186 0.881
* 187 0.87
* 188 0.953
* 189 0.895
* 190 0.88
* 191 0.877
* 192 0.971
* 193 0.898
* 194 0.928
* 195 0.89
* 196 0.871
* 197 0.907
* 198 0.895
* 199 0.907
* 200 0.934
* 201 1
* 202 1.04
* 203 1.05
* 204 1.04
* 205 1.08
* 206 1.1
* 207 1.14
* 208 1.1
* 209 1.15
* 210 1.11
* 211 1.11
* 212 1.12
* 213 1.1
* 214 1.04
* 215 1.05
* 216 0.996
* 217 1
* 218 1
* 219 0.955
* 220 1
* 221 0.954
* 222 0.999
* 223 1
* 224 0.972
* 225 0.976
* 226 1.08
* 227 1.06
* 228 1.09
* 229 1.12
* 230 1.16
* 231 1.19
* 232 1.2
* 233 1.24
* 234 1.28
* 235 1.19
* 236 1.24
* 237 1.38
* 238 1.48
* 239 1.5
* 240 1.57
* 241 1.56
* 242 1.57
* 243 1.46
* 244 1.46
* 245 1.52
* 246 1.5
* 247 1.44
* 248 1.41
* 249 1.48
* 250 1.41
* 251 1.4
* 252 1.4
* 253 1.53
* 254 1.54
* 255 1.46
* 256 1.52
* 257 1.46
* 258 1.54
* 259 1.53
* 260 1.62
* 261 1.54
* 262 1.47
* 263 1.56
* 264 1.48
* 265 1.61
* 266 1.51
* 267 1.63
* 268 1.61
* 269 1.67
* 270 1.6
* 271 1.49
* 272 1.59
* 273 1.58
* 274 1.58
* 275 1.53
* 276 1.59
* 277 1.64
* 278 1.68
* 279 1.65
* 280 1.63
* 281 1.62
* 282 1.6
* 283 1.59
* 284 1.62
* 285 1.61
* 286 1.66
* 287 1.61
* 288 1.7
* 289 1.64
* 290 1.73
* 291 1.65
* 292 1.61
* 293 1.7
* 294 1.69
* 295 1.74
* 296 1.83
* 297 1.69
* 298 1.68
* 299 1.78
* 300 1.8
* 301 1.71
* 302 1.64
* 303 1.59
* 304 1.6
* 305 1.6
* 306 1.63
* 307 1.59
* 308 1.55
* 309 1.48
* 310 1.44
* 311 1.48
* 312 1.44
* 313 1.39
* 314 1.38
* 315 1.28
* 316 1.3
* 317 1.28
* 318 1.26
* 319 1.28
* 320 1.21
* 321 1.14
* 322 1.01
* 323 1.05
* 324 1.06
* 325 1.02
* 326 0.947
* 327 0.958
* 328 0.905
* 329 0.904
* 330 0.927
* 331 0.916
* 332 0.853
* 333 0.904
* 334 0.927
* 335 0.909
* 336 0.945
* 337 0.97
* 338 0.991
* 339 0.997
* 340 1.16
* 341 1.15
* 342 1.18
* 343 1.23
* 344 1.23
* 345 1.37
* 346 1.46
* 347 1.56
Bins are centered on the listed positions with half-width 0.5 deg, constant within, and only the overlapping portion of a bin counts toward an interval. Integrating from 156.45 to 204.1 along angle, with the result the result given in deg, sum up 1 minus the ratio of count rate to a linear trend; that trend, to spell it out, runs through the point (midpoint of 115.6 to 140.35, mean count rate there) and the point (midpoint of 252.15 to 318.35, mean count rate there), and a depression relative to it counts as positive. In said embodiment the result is 8.2 deg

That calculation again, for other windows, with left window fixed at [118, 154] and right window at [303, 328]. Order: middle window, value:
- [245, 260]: -4.7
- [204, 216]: -1.0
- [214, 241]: -2.3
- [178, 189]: 0.5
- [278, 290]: -4.2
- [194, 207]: 0.0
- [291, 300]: -3.4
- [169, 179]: 0.3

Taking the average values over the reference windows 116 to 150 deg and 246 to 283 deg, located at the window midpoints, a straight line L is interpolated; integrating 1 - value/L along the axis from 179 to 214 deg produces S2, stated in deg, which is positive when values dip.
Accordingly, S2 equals 5.8 deg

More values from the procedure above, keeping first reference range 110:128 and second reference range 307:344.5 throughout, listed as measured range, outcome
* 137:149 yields 2.4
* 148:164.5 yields 2.0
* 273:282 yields -4.4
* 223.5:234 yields -0.9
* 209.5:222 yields -0.3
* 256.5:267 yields -4.6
